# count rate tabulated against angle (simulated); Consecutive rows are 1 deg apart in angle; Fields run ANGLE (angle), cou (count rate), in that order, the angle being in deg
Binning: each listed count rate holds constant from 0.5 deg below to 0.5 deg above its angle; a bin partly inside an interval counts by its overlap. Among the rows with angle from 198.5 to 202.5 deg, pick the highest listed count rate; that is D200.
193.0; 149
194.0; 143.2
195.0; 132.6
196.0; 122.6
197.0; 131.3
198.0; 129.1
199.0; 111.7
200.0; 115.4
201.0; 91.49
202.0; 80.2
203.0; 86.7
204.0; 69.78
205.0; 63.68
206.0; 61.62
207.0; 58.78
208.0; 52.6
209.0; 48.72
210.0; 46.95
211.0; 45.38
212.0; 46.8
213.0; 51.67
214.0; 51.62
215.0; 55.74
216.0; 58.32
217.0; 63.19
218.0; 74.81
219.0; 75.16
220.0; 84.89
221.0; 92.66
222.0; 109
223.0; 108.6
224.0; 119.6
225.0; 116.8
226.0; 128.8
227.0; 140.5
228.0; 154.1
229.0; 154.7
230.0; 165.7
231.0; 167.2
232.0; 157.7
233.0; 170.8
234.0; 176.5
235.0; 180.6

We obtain 115.4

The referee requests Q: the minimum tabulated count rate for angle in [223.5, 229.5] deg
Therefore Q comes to 116.8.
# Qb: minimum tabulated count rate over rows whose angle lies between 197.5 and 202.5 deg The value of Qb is 80.2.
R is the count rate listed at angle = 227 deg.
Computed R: 140.5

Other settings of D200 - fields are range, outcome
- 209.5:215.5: 55.74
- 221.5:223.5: 109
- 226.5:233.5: 170.8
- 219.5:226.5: 128.8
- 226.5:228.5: 154.1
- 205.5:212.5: 61.62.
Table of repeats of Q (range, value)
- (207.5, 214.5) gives 45.38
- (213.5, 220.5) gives 51.62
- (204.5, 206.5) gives 61.62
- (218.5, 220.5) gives 75.16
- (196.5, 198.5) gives 129.1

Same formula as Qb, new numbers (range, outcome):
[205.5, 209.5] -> 48.72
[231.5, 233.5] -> 157.7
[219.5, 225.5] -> 84.89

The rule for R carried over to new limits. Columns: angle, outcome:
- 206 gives 61.62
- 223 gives 108.6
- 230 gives 165.7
